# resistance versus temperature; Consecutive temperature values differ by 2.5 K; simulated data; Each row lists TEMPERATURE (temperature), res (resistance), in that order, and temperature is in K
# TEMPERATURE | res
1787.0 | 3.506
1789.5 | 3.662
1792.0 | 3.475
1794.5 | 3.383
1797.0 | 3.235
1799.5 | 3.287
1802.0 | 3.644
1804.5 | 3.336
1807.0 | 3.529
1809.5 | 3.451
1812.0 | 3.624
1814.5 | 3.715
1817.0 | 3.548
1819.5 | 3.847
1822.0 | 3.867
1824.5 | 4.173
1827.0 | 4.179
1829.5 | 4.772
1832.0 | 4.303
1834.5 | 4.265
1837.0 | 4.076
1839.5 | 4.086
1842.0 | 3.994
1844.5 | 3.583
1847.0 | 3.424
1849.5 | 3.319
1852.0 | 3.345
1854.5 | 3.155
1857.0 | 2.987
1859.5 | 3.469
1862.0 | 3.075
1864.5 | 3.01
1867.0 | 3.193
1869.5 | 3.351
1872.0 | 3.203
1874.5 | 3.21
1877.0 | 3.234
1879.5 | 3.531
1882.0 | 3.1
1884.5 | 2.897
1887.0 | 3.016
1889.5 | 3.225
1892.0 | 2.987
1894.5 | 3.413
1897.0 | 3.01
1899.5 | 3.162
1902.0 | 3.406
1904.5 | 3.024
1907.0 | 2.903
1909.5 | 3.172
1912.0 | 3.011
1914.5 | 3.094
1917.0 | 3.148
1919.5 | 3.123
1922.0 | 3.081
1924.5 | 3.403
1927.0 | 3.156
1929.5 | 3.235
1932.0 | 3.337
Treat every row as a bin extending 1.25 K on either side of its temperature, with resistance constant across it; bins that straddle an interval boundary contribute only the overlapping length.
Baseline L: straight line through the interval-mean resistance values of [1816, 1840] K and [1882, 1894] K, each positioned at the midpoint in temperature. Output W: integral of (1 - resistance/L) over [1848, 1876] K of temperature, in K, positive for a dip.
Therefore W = 2.4 K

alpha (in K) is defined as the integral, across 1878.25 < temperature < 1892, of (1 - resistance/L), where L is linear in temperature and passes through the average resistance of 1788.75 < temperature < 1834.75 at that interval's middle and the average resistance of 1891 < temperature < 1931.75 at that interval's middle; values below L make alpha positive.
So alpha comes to 0.70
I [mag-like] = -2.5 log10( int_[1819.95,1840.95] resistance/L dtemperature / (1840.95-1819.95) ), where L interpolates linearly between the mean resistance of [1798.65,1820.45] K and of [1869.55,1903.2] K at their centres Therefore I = -0.21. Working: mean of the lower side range 3.55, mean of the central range 4.2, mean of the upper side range 3.19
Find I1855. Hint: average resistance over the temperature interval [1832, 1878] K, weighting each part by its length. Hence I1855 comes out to 3.47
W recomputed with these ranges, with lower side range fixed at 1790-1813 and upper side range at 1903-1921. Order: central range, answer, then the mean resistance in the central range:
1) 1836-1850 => -1.9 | 3.76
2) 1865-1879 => -0.1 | 3.24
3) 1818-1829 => -2.2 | 4.06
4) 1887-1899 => 0.0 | 3.14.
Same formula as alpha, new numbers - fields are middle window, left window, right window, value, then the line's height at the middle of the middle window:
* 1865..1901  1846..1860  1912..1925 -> 0.4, 3.21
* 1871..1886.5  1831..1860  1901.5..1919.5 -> 0.9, 3.38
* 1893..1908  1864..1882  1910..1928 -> 0.2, 3.19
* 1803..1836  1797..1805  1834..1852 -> -3.0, 3.56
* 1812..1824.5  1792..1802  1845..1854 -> -1.5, 3.37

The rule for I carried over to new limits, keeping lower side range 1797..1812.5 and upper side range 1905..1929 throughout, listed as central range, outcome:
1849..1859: 0.031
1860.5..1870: 0.042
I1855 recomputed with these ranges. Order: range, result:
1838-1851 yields 3.68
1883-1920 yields 3.11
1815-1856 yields 3.86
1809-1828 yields 3.81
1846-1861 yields 3.28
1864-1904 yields 3.18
